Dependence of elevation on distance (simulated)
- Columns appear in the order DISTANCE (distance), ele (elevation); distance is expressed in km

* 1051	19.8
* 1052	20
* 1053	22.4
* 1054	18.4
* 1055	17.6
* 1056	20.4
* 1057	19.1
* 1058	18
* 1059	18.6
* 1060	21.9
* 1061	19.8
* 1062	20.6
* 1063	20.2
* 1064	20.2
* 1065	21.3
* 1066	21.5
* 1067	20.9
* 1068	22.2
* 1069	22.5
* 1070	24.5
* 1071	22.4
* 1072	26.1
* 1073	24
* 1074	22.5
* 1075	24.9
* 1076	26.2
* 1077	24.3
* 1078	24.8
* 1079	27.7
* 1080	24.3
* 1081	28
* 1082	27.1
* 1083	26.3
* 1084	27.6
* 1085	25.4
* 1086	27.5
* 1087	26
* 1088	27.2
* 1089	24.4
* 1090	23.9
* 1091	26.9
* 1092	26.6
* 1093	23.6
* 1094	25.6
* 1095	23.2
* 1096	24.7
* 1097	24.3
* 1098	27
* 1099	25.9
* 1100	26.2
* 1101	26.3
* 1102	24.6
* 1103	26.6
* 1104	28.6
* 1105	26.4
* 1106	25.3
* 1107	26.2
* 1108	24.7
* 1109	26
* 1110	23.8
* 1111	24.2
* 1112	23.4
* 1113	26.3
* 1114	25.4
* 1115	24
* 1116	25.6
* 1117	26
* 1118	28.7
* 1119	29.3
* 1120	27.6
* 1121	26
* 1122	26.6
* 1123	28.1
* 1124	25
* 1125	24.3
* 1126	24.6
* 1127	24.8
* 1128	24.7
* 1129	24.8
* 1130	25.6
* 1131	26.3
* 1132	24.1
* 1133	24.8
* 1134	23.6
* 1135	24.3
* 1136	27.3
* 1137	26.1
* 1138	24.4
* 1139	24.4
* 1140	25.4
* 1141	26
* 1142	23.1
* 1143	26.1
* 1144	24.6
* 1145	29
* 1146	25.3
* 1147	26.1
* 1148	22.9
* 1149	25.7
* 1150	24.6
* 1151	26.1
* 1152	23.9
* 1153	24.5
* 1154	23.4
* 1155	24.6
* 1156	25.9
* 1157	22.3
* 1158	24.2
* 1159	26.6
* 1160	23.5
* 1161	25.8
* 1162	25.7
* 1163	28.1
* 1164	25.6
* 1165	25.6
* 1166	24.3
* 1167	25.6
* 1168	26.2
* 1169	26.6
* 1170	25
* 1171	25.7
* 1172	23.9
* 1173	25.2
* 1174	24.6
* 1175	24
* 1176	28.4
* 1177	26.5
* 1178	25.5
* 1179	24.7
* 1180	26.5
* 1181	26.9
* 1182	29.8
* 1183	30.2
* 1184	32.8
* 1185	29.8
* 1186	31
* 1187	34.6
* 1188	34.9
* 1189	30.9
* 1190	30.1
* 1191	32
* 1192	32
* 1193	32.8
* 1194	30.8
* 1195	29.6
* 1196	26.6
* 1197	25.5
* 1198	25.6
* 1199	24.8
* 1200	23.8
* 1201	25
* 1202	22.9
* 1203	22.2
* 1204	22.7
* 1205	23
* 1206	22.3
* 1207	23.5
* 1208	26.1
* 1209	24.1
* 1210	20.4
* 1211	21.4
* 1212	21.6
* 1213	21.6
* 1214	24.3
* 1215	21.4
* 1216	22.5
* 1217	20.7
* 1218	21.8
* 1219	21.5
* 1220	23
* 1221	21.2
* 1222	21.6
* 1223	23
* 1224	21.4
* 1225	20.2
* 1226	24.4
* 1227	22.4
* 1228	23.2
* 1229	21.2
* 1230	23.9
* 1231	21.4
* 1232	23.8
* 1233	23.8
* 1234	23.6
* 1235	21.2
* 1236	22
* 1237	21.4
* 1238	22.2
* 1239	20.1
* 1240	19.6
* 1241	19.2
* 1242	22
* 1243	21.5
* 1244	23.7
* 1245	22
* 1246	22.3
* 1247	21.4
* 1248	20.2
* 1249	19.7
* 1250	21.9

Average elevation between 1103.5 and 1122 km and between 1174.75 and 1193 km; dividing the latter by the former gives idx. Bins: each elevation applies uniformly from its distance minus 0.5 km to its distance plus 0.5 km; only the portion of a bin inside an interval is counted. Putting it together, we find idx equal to 1.14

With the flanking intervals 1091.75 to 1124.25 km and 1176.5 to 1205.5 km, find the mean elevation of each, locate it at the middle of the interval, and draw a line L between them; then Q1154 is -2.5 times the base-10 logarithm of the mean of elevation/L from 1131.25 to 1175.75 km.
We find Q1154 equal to 0.079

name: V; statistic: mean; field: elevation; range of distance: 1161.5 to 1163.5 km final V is 26.9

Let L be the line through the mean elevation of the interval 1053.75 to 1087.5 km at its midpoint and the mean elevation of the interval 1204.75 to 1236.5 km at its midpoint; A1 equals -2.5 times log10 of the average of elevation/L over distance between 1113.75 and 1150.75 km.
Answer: -0.12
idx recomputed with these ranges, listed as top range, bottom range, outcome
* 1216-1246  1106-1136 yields 0.86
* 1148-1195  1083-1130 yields 1.05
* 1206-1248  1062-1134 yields 0.88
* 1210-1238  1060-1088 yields 0.92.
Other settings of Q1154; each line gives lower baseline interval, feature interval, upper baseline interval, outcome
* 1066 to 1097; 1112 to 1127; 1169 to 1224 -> -0.04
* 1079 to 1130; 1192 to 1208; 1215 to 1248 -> -0.12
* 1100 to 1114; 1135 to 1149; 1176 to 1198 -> 0.08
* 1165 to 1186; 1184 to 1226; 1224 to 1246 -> -0.04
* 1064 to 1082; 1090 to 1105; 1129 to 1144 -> -0.06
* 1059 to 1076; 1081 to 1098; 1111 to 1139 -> -0.10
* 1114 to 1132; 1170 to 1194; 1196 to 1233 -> -0.20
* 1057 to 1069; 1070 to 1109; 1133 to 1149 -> -0.16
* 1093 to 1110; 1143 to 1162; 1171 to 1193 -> 0.11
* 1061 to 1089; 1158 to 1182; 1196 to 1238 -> -0.11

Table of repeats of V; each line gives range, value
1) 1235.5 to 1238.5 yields 21.9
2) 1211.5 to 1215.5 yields 22.2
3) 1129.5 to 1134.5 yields 24.9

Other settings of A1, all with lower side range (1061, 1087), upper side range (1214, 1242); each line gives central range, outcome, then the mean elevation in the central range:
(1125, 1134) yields -0.07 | 24.9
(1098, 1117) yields -0.09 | 25.6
